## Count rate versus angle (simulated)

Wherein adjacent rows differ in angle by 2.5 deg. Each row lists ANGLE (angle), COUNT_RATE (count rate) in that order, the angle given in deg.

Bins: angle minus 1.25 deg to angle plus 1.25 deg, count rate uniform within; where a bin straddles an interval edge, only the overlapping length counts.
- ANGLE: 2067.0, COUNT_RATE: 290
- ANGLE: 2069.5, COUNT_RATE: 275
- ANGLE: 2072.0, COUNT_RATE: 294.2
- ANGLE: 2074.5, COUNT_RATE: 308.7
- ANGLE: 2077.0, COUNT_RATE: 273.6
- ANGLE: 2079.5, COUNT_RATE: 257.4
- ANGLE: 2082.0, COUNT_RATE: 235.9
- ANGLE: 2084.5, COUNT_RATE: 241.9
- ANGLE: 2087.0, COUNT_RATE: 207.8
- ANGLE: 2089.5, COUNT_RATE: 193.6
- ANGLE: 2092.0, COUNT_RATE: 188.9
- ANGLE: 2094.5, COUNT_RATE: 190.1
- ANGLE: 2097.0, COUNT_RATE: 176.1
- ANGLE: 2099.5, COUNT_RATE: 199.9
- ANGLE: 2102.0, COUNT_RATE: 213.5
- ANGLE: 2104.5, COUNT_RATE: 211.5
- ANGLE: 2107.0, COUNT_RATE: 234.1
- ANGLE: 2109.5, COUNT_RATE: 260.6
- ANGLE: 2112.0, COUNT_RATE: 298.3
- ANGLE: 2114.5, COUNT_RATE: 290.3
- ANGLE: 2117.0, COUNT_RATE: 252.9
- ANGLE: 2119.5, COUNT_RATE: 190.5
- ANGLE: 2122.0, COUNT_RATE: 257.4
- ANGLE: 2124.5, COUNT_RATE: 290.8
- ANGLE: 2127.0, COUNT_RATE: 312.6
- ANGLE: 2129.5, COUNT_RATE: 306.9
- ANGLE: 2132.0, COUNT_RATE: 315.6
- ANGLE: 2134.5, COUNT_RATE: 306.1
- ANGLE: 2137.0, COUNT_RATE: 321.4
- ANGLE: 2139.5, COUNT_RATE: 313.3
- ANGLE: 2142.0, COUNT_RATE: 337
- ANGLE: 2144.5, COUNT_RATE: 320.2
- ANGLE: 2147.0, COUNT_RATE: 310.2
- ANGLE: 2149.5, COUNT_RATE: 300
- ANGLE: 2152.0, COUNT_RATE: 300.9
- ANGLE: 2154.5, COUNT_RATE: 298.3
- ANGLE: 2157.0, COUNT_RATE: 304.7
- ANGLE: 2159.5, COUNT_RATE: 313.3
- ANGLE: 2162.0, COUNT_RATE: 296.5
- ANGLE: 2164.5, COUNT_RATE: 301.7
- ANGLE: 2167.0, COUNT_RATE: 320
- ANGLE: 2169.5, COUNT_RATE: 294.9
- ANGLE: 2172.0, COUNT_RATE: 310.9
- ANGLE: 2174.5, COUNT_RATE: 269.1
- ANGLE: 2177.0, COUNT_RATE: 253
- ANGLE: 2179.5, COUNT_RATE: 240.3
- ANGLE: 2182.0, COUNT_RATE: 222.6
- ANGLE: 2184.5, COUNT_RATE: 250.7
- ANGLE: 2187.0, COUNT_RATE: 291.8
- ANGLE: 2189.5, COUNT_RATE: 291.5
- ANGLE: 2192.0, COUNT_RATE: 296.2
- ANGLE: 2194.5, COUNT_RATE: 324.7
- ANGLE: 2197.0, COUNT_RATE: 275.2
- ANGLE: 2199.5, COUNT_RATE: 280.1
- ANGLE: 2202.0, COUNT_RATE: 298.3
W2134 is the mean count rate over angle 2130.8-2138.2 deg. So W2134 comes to 314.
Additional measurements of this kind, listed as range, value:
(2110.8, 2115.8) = 294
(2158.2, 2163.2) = 305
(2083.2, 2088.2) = 225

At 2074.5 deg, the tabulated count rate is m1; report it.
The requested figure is 308.7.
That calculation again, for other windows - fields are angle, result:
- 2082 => 235.9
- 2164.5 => 301.7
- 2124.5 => 290.8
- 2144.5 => 320.2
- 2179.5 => 240.3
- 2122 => 257.4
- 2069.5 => 275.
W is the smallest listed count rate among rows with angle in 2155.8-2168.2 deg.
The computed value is 296.5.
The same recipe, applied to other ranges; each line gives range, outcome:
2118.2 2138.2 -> 190.5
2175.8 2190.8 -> 222.6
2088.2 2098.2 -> 176.1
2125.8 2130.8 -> 306.9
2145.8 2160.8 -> 298.3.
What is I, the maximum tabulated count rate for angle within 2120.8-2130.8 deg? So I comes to 312.6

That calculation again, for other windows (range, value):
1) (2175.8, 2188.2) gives 291.8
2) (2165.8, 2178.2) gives 320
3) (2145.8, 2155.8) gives 310.2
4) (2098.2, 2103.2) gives 213.5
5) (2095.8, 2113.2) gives 298.3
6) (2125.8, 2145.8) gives 337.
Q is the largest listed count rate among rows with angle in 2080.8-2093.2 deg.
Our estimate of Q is 241.9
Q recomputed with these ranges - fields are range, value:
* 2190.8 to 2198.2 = 324.7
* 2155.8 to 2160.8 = 313.3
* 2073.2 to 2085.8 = 308.7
